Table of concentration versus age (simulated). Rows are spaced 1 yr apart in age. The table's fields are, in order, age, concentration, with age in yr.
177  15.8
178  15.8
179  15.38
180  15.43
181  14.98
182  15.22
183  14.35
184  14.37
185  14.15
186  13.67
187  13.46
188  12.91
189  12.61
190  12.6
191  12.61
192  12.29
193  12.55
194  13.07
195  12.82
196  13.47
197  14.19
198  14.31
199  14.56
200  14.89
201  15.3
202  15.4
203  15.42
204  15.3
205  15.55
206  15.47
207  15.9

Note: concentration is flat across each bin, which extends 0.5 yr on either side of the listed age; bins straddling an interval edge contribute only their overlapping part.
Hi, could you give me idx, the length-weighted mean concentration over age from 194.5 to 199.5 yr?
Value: 13.9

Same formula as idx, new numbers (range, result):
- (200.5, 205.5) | 15.4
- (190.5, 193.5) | 12.5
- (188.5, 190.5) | 12.6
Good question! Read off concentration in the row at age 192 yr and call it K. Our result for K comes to 12.29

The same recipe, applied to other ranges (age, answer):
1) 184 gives 14.37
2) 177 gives 15.8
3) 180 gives 15.43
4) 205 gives 15.55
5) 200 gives 14.89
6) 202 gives 15.4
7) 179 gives 15.38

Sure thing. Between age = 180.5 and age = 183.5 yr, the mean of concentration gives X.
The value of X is 14.9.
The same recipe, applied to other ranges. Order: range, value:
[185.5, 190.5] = 13.1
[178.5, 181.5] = 15.3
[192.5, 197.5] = 13.2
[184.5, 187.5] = 13.8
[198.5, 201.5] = 14.9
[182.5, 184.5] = 14.4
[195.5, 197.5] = 13.8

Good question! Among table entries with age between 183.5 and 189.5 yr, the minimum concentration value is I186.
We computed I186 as 12.61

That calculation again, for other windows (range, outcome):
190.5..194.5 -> 12.29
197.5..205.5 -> 14.31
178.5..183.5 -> 14.35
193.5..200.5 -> 12.82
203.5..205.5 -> 15.3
